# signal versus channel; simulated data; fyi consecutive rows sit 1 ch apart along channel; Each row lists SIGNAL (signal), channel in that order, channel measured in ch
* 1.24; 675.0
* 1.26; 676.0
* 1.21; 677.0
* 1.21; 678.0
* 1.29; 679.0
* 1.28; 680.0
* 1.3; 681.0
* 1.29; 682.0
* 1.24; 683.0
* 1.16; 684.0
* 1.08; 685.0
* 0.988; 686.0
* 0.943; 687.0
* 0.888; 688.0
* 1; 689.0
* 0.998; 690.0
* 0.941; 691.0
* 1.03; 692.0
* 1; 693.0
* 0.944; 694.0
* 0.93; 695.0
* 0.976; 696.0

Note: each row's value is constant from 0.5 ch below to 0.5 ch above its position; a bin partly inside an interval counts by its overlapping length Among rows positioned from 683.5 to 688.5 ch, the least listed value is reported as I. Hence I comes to 0.888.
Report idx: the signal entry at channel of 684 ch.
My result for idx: 1.16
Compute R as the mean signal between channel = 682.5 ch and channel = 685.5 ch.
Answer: 1.16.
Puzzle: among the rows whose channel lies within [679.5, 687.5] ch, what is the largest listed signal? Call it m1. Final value 1.3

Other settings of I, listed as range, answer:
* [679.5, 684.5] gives 1.16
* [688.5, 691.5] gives 0.941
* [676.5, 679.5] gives 1.21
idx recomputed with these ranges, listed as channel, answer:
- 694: 0.944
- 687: 0.943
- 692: 1.03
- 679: 1.29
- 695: 0.93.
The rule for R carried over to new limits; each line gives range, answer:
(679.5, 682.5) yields 1.29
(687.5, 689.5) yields 0.944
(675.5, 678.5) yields 1.23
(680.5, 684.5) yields 1.25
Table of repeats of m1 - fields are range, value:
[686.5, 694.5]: 1.03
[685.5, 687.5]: 0.988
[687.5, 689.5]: 1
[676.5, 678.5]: 1.21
